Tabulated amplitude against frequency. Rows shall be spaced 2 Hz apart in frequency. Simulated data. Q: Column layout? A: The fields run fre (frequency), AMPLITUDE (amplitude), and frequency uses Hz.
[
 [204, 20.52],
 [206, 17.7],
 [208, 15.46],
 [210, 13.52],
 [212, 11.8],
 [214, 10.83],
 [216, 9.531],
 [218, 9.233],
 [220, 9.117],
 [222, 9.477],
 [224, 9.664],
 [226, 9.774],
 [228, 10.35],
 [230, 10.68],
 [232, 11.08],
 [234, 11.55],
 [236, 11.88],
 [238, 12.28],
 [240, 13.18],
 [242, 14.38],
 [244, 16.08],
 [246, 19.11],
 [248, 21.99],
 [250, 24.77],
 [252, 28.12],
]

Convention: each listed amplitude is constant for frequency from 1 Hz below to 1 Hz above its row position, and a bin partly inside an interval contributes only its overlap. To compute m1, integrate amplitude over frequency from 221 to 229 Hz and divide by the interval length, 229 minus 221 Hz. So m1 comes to 9.82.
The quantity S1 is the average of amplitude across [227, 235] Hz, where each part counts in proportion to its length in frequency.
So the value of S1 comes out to 10.9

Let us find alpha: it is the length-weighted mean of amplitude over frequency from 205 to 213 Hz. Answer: 14.6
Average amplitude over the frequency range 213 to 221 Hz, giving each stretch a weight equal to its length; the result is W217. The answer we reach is 9.68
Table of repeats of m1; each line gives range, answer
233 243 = 12.7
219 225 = 9.42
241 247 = 16.5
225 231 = 10.3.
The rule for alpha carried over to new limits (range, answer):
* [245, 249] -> 20.5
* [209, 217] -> 11.4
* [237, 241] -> 12.7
